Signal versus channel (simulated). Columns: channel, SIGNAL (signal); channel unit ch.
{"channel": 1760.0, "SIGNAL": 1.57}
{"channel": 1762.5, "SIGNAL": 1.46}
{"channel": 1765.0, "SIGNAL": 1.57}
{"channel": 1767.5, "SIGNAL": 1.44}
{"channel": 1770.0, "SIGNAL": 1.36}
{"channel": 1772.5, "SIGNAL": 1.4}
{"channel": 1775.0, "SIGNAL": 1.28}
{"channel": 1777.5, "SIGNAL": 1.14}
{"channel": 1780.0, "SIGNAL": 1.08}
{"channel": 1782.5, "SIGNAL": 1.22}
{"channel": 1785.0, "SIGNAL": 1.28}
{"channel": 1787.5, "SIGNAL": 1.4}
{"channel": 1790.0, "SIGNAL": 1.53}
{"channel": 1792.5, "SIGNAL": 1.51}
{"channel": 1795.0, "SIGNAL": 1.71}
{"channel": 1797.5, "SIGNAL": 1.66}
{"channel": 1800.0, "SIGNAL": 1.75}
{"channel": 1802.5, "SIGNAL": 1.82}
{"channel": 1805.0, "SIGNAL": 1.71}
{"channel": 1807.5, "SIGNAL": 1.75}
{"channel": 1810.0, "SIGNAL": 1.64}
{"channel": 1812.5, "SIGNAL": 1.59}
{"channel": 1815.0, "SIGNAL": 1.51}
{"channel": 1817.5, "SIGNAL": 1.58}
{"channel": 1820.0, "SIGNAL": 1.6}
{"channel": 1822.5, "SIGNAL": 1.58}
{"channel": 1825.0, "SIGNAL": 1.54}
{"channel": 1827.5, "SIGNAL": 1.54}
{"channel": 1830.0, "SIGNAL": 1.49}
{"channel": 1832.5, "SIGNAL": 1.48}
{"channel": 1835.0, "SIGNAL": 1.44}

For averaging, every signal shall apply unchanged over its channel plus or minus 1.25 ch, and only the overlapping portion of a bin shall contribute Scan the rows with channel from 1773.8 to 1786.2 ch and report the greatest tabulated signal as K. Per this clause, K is 1.28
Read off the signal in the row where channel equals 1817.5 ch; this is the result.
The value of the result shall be 1.58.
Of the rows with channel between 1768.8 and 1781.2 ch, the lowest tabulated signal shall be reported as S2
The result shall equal 1.08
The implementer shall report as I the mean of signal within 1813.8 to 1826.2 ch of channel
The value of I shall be 1.56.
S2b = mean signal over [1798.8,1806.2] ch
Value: 1.76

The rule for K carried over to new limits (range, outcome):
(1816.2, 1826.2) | 1.6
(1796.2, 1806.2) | 1.82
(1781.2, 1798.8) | 1.71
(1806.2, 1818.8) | 1.75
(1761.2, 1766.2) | 1.57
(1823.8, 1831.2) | 1.54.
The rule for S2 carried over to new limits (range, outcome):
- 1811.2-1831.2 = 1.49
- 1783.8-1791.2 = 1.28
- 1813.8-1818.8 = 1.51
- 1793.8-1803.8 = 1.66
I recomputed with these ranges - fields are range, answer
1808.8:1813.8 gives 1.61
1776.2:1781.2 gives 1.11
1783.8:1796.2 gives 1.49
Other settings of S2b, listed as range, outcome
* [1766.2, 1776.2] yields 1.37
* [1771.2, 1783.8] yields 1.22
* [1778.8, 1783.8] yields 1.15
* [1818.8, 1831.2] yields 1.55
